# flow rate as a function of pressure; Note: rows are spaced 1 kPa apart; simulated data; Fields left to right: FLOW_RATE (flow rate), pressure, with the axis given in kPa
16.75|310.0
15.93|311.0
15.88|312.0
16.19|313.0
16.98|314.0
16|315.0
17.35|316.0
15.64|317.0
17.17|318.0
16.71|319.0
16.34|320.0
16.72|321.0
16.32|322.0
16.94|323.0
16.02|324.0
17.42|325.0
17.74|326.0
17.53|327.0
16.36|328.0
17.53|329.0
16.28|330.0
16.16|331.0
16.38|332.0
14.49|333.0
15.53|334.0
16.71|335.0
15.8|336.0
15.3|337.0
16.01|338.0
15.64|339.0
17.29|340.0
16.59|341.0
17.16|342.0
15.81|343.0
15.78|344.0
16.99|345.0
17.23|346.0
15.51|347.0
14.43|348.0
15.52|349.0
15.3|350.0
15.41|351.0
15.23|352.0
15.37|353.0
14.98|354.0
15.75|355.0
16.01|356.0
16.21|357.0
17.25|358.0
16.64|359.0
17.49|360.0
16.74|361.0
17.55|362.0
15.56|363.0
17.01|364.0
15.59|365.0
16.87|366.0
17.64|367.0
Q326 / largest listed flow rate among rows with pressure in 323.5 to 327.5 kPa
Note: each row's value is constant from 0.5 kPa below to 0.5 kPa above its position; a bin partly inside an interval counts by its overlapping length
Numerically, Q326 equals 17.74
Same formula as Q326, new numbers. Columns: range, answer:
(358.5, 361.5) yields 17.49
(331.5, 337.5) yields 16.71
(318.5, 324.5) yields 16.94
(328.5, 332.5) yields 17.53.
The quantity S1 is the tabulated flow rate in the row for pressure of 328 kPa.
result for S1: 16.36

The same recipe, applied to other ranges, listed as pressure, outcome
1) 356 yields 16.01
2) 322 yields 16.32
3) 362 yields 17.55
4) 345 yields 16.99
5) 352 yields 15.23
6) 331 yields 16.16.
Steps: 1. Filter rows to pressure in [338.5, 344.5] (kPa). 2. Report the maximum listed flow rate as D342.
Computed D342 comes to 17.29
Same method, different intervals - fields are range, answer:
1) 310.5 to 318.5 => 17.35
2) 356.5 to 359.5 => 17.25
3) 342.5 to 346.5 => 17.23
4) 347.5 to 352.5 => 15.52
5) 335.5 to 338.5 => 16.01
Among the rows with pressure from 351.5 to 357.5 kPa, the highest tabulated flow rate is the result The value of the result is 16.21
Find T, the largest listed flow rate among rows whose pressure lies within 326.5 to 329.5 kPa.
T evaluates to 17.53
